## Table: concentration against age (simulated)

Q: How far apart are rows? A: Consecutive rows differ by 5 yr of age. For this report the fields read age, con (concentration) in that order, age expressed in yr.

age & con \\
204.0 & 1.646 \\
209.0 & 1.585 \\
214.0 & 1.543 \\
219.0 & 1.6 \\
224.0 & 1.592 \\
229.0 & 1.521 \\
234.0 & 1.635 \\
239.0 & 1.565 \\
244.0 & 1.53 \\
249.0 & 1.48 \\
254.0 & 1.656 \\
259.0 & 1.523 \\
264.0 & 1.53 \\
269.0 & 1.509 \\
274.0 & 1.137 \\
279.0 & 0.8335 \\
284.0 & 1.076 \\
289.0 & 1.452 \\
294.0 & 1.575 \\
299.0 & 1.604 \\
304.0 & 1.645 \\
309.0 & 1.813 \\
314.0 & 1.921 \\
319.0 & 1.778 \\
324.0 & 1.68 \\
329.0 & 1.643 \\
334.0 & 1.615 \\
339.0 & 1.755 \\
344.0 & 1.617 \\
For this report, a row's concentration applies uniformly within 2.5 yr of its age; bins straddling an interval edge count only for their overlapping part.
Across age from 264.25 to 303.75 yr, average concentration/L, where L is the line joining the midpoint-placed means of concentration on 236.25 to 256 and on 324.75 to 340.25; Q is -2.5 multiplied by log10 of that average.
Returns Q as 0.19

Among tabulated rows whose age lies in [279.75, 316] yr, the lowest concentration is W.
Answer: 1.076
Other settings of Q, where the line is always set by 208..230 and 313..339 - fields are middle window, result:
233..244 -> 0.01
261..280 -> 0.26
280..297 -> 0.25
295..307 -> 0.04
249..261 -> 0.03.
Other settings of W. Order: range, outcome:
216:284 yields 0.8335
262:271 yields 1.509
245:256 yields 1.48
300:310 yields 1.645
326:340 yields 1.615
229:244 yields 1.521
